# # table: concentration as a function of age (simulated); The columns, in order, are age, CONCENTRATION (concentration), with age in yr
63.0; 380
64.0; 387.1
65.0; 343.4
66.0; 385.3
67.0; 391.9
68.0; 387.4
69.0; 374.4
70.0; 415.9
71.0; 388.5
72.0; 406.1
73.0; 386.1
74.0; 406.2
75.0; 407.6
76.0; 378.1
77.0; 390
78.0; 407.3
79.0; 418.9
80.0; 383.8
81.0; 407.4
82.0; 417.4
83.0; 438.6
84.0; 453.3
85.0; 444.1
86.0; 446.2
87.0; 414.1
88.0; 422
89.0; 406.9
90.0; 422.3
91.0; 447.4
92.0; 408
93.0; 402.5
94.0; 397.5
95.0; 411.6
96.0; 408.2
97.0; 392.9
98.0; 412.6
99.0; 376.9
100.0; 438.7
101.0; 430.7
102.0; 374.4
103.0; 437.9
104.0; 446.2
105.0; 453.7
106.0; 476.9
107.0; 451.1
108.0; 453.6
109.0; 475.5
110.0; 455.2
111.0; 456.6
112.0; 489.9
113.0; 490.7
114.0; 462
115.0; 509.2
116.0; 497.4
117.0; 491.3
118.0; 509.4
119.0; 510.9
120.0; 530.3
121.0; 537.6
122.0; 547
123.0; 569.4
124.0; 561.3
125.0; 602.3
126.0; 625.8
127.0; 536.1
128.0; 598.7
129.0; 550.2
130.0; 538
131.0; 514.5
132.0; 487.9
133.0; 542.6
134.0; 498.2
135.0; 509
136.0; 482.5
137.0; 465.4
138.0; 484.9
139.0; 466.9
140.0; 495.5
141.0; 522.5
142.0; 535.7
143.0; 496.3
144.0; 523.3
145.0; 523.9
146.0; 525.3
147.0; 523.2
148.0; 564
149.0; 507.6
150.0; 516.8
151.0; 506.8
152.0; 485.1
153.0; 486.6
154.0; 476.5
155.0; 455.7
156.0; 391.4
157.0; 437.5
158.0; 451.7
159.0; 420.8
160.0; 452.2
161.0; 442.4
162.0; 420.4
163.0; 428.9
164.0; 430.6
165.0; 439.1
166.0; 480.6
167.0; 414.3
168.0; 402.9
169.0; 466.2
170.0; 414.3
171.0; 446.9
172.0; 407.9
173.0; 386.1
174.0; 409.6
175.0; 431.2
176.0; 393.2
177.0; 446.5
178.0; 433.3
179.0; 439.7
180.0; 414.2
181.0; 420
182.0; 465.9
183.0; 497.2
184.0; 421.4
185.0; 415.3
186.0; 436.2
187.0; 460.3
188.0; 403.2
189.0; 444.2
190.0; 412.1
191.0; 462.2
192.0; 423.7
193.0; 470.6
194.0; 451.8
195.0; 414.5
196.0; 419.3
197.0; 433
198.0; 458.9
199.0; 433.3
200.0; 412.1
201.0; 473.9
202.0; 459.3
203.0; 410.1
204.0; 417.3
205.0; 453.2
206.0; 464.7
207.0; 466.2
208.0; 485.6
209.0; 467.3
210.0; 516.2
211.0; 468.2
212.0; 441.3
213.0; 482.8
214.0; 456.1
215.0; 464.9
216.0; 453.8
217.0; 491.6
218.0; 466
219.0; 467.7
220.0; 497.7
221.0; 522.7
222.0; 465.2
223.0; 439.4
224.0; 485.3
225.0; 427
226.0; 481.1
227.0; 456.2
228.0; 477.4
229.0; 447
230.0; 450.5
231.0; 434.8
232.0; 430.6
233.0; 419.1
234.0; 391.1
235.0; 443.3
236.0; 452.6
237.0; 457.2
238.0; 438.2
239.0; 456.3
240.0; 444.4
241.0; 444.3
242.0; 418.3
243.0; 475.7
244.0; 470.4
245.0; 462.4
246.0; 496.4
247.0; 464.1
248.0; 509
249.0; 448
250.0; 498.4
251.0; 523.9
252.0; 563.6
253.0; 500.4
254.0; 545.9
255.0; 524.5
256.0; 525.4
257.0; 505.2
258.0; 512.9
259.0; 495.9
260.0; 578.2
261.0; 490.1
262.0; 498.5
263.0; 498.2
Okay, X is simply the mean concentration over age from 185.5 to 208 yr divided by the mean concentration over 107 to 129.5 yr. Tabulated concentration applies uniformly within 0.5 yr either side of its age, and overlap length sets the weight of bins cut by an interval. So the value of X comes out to 0.8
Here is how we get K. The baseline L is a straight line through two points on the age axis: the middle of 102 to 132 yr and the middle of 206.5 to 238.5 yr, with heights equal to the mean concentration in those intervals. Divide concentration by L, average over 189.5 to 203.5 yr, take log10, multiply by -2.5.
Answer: 0.08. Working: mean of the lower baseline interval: 507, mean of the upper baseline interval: 461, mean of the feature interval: 438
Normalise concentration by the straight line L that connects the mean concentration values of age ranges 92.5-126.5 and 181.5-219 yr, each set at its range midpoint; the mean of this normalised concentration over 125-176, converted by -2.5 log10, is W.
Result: -0.04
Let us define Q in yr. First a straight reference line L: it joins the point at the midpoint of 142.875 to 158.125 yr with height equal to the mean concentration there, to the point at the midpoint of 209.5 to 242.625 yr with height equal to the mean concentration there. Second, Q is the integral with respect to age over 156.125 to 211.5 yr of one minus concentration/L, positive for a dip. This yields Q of 4.43 yr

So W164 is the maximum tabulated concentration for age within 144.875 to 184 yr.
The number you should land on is 564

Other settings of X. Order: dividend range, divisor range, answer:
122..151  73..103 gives 1.28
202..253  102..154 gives 0.91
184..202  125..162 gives 0.87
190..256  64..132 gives 1.03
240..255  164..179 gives 1.14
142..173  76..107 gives 1.11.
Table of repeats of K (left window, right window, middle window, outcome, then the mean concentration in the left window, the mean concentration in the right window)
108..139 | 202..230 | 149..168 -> 0.102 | 516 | 465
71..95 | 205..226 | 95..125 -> -0.113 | 413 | 471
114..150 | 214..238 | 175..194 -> 0.117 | 524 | 457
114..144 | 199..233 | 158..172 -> 0.146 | 524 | 461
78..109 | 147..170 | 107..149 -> -0.166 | 424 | 459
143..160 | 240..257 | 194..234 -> 0.077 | 486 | 491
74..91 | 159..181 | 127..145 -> -0.208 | 417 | 428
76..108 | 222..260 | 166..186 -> 0.050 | 420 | 472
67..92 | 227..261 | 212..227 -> -0.009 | 411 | 476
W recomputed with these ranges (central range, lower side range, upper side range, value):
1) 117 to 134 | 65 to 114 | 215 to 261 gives -0.25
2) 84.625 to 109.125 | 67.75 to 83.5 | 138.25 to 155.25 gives 0.02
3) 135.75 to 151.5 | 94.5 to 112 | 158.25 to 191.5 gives -0.18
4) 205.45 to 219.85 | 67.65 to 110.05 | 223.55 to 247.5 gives -0.06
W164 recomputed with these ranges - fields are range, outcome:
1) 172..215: 516.2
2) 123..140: 625.8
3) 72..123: 569.4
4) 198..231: 522.7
